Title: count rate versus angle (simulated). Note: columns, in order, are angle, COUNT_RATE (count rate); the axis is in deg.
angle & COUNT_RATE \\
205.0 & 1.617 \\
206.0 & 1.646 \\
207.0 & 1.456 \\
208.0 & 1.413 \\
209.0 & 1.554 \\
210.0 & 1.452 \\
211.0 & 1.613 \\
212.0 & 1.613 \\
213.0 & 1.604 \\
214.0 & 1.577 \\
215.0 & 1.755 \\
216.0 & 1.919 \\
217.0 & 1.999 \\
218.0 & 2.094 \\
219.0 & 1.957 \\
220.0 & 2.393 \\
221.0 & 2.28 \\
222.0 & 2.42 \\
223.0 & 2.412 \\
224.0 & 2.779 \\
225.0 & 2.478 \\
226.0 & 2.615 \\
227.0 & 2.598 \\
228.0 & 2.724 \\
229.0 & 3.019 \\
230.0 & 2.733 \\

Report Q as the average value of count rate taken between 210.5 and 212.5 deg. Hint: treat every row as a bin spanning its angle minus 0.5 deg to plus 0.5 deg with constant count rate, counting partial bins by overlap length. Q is 1.61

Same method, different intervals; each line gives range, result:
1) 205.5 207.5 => 1.55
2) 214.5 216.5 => 1.84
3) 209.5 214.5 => 1.57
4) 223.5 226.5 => 2.62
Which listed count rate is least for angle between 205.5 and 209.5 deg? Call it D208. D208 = 1.413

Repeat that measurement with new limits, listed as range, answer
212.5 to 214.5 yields 1.577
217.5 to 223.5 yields 1.957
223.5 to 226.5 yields 2.478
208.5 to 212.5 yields 1.452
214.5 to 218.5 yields 1.755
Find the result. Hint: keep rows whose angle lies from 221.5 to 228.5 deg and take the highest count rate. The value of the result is 2.779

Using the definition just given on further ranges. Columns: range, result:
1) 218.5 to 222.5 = 2.42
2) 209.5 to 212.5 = 1.613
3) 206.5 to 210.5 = 1.554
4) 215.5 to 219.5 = 2.094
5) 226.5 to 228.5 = 2.724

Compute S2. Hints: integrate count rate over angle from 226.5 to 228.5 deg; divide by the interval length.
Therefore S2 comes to 2.66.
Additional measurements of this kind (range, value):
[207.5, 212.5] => 1.53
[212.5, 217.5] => 1.77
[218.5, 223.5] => 2.29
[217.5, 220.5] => 2.15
